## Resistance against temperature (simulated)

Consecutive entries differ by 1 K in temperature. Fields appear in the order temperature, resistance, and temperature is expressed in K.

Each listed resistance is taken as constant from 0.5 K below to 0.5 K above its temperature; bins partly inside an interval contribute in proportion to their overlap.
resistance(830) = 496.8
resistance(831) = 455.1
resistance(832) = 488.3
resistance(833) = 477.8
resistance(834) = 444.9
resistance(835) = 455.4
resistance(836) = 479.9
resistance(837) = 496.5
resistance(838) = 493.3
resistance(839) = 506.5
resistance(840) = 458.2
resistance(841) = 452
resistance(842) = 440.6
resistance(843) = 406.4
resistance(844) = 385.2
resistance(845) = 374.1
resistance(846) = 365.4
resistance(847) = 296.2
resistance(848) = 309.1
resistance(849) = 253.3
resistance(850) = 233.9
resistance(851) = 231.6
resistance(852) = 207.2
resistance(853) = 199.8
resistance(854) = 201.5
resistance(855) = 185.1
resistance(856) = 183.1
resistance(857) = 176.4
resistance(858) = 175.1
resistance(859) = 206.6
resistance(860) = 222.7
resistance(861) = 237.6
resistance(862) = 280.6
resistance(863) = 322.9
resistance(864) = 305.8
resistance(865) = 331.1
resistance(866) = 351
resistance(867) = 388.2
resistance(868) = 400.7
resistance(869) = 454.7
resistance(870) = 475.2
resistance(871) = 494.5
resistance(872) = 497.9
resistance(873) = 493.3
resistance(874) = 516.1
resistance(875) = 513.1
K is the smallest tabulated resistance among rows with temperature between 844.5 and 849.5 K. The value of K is 253.3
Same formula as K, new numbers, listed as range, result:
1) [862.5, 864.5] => 305.8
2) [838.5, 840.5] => 458.2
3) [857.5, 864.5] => 175.1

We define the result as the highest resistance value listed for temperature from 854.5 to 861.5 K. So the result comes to 237.6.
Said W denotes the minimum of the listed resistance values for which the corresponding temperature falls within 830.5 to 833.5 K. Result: 455.1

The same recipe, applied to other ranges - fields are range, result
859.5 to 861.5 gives 222.7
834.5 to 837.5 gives 455.4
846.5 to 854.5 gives 199.8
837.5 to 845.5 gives 374.1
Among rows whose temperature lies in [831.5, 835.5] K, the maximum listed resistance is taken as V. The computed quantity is 488.3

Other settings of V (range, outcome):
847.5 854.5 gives 309.1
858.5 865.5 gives 331.1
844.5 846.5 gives 374.1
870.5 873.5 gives 497.9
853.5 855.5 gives 201.5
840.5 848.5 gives 452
